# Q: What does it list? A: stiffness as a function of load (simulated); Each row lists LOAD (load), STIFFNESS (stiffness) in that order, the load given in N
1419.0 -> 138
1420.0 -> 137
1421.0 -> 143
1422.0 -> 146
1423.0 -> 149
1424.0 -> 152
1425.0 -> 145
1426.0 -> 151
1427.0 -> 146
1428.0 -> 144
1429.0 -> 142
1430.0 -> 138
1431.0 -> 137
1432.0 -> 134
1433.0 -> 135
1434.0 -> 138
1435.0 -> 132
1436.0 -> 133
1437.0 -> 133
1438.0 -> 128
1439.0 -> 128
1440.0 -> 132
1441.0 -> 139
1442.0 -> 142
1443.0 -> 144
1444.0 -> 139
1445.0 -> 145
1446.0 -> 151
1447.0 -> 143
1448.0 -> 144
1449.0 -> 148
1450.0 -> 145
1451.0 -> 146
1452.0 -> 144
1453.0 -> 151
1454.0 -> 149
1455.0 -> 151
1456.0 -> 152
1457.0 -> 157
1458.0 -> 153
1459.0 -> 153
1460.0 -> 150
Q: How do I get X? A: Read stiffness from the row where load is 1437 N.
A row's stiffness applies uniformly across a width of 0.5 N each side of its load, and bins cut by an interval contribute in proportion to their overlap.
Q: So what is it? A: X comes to 133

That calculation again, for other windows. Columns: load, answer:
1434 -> 138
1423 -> 149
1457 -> 157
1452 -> 144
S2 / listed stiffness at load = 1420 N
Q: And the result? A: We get 137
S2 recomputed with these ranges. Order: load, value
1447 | 143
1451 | 146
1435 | 132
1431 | 137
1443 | 144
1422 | 146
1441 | 139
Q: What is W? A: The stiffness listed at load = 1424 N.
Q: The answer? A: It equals 152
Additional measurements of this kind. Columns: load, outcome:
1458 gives 153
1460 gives 150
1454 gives 149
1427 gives 146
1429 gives 142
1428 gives 144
